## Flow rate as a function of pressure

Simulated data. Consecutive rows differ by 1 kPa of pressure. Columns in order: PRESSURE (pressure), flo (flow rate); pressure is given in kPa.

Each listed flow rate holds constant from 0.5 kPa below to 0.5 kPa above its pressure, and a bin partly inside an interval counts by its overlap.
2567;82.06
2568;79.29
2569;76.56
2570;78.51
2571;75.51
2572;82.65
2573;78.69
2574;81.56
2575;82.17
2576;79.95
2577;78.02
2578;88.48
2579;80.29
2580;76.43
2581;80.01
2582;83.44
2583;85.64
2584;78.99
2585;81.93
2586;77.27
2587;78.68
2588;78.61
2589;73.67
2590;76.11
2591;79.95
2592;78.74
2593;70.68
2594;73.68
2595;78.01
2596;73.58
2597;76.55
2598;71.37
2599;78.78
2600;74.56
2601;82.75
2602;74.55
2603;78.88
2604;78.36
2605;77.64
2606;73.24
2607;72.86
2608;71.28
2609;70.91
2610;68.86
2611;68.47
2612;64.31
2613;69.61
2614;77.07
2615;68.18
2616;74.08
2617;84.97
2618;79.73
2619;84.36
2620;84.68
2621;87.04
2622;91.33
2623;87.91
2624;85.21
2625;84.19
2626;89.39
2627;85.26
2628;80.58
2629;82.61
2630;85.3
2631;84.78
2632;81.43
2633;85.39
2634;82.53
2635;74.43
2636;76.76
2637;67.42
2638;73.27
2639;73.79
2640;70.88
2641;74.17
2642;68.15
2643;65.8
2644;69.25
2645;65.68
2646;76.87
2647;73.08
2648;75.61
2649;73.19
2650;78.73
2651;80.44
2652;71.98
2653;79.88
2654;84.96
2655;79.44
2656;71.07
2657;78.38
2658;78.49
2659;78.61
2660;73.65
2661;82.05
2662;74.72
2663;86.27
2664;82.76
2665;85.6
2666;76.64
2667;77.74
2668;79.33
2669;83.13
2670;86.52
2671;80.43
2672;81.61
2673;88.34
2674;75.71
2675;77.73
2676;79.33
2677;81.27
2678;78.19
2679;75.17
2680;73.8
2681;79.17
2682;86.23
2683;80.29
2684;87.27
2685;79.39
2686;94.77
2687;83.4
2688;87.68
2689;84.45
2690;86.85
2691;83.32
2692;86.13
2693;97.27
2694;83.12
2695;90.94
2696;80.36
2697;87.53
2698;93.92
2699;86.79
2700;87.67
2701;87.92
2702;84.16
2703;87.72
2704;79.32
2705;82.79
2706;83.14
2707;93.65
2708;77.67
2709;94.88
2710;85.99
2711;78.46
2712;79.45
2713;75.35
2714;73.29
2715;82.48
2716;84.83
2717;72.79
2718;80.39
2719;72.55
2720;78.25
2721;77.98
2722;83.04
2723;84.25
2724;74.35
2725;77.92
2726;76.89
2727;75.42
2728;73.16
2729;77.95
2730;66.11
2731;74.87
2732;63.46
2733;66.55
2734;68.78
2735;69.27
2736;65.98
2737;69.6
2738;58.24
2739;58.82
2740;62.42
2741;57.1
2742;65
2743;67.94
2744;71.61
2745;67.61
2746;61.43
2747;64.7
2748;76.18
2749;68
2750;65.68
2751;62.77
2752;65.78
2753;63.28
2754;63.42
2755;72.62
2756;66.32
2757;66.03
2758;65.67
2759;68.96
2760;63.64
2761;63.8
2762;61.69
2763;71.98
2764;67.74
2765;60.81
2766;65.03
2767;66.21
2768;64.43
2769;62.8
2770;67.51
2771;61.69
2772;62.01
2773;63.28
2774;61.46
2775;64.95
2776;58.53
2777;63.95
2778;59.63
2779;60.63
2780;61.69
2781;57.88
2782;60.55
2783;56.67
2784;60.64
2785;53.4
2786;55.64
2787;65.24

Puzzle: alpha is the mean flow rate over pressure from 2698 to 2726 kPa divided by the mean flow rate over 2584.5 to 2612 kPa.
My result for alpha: 1.1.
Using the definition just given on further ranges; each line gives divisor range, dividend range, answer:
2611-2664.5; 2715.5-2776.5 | 0.87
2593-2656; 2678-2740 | 1.04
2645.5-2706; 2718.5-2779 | 0.82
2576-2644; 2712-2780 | 0.88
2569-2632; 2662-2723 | 1.05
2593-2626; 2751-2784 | 0.83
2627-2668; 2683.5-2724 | 1.09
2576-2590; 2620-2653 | 0.98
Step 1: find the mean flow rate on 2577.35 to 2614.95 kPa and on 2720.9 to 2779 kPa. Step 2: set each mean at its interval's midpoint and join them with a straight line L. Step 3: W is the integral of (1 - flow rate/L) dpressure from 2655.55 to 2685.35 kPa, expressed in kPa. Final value -3.4 kPa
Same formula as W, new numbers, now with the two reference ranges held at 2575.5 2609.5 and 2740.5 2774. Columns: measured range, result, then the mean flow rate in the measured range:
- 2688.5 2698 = -2.3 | 87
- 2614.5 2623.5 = -0.8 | 82.5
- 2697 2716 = -4.1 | 84.3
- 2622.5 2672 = -3.4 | 78.5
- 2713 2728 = -2.1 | 77.9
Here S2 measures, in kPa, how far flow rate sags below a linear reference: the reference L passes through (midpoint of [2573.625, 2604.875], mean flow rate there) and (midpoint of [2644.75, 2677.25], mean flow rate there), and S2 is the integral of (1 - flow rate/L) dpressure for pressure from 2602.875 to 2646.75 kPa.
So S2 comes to 0.82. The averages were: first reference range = 78.4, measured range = 77.2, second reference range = 78.8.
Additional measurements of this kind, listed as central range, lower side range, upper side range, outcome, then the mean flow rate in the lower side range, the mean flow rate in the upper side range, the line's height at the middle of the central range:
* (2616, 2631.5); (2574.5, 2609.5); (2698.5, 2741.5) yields -1.49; 77.6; 76.6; 77.3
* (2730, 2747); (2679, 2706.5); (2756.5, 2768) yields 1.58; 85.2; 65.5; 72.3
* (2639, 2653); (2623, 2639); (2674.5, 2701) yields 1.56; 81.2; 84.4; 82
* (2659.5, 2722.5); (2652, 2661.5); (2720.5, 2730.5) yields -4.19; 78.2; 76.7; 77.4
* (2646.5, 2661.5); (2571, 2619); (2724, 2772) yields -0.87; 77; 66.9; 73.1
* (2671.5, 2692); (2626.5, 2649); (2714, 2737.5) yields -1.90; 76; 74.6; 75.3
